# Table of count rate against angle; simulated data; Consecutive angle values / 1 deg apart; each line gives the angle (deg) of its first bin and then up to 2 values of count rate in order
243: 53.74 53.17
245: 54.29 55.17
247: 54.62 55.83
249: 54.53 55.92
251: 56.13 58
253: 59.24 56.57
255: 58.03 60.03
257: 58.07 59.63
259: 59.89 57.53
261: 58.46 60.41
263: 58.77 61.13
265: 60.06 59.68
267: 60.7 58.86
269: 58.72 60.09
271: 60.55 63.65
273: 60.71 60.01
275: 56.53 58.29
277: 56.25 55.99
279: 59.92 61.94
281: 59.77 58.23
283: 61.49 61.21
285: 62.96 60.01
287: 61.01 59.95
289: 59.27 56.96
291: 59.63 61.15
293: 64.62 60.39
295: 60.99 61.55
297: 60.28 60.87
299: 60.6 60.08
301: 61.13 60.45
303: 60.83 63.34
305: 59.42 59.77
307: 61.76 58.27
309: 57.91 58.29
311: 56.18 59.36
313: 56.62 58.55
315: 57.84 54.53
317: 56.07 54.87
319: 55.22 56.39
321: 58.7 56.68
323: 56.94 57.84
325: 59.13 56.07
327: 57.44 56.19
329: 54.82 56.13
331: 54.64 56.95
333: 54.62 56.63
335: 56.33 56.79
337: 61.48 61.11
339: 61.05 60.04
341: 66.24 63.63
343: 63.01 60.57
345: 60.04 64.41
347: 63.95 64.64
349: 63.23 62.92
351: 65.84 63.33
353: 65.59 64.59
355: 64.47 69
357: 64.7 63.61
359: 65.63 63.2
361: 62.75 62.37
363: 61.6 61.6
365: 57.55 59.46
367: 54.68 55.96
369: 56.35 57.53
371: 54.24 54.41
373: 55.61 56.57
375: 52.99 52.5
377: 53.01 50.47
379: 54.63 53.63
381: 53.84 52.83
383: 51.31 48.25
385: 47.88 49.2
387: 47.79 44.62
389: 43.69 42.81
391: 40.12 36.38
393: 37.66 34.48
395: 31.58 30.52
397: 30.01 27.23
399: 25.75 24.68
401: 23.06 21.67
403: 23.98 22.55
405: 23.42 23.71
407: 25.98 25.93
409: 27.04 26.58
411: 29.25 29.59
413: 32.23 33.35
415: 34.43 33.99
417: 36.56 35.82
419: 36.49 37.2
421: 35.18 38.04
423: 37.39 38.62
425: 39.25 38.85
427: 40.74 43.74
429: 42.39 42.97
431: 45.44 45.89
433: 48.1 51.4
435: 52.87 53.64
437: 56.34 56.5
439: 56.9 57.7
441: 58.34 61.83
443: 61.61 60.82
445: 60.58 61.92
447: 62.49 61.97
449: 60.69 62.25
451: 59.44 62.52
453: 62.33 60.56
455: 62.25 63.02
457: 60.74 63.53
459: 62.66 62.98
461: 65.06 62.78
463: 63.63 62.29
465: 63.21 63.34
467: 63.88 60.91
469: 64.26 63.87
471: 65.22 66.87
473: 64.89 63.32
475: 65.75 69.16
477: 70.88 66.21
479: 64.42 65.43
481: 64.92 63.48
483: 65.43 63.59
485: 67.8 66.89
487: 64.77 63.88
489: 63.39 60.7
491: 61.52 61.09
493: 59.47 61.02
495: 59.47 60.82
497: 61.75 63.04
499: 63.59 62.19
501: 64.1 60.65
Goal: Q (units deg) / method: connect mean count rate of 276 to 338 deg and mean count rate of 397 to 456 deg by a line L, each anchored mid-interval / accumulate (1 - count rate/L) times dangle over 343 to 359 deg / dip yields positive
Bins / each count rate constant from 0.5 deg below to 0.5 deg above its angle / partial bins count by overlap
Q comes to -3.4 deg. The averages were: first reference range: 58.7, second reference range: 43.2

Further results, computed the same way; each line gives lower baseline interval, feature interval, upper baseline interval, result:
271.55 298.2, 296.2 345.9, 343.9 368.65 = 2.20 deg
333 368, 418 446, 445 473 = 6.47 deg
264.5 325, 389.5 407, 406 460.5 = 7.42 deg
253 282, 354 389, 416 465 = -0.40 deg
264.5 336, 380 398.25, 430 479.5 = 5.40 deg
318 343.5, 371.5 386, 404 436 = -1.89 deg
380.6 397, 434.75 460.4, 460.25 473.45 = -0.72 deg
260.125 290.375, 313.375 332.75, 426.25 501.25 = 1.09 deg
